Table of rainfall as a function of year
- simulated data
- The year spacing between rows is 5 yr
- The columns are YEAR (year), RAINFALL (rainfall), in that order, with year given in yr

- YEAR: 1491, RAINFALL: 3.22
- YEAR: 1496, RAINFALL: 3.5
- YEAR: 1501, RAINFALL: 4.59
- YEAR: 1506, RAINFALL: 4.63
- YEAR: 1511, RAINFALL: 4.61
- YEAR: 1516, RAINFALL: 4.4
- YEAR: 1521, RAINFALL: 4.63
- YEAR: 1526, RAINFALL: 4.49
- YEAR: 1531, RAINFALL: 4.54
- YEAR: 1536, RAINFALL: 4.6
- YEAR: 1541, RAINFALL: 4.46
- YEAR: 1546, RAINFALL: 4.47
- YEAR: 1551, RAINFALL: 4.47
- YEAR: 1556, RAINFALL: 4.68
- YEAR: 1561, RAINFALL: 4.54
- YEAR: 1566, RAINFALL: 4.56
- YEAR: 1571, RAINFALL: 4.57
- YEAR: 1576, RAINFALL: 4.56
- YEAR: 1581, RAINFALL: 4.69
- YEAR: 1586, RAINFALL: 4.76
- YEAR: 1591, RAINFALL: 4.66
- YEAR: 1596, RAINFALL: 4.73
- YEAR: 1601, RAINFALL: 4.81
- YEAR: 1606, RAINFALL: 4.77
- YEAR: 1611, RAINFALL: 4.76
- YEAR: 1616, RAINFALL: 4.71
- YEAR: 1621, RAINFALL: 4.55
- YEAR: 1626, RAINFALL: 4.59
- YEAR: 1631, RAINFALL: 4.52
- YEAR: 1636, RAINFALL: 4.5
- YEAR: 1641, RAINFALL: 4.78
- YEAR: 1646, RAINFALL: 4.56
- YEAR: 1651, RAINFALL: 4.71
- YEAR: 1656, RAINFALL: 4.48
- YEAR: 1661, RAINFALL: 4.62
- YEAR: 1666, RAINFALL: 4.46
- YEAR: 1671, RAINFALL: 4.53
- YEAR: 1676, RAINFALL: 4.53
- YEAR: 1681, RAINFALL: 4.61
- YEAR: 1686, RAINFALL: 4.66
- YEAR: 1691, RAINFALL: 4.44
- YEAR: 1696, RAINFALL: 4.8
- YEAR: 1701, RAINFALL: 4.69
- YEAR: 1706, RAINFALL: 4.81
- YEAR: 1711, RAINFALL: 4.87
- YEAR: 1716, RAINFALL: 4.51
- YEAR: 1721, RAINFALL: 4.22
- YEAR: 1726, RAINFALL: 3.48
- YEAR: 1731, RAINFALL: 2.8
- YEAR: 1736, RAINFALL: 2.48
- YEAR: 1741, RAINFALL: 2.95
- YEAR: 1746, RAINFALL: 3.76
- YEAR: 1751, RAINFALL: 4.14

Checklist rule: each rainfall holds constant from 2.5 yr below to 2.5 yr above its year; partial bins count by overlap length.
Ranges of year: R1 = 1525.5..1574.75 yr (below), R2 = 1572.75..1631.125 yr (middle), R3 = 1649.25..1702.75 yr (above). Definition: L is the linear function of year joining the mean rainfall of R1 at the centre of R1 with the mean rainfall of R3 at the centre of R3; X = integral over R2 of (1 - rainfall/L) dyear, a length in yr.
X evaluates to -1.53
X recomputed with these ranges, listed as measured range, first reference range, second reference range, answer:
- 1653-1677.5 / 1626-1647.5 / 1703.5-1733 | -0.53 yr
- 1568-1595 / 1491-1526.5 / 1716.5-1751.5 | -4.16 yr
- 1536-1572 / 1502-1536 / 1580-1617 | 0.76 yr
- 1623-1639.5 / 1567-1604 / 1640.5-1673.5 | 0.23 yr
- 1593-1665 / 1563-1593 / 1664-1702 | -0.55 yr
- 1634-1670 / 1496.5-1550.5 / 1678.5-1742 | -2.89 yr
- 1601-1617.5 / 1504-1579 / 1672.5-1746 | -1.44 yr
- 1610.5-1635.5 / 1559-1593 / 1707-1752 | -1.51 yr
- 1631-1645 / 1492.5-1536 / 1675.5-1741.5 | -1.20 yr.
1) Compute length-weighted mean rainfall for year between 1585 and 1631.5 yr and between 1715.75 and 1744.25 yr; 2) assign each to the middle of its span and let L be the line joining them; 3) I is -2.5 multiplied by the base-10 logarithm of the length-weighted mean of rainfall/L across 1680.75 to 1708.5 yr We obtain -0.247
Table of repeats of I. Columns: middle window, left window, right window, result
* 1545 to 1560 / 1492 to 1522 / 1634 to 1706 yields -0.04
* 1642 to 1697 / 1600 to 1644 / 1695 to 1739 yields -0.06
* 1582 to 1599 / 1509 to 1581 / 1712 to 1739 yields -0.10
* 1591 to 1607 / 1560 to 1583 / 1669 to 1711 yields -0.04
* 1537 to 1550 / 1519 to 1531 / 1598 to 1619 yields 0.03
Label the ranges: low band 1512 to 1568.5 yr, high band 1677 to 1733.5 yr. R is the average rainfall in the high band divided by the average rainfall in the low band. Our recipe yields 1.0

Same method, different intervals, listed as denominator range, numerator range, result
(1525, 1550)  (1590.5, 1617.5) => 1.05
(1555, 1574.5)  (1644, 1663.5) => 1.00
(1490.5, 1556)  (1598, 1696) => 1.05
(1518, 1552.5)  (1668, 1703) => 1.02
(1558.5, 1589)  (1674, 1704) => 1.00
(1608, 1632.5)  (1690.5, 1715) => 1.02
